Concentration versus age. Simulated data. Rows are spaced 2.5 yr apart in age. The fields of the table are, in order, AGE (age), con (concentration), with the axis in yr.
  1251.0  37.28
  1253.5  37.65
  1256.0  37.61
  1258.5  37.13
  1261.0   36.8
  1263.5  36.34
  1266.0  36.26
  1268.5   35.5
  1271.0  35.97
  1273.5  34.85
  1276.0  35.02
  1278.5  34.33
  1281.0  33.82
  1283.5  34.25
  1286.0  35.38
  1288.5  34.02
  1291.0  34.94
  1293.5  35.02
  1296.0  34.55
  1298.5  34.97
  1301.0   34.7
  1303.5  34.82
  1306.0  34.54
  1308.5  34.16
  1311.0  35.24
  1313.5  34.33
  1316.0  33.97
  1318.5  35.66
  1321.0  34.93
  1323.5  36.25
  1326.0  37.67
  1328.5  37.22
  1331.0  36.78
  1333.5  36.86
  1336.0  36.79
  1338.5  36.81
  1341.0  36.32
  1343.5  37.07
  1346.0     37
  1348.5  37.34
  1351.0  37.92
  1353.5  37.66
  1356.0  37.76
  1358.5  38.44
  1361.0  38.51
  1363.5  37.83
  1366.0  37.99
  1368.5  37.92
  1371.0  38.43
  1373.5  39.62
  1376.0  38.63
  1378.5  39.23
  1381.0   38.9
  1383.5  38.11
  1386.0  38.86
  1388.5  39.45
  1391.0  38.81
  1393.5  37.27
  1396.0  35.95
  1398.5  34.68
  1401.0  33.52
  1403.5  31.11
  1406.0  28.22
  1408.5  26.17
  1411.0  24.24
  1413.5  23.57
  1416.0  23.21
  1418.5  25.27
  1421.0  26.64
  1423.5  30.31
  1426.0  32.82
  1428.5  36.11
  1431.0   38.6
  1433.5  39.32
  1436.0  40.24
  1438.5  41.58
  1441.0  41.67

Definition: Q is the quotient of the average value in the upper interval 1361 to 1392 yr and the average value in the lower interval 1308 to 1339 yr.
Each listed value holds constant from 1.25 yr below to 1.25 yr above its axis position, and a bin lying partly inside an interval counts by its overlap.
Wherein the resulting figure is 1.1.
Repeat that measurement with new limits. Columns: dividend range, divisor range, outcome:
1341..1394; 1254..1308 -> 1.08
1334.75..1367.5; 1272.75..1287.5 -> 1.08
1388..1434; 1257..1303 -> 0.90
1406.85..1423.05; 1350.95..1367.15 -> 0.66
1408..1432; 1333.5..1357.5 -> 0.77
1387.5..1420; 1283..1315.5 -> 0.89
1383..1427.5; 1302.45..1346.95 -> 0.88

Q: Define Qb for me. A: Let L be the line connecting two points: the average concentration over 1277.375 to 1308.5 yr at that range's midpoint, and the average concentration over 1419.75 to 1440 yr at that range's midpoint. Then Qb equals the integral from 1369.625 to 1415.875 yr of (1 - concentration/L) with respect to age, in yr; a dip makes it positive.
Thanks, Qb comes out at 1.3 yr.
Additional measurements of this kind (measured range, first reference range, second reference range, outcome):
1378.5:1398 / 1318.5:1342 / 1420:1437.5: -1.3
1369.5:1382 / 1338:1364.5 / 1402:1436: -1.5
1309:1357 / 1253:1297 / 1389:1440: -3.1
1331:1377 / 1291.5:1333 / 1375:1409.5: -2.8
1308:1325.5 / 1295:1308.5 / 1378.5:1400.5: 0.1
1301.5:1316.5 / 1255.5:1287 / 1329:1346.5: 0.7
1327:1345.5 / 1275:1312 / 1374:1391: -0.1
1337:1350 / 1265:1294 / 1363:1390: 0.2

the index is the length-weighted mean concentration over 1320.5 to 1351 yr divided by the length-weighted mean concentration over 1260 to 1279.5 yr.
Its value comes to 1.03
